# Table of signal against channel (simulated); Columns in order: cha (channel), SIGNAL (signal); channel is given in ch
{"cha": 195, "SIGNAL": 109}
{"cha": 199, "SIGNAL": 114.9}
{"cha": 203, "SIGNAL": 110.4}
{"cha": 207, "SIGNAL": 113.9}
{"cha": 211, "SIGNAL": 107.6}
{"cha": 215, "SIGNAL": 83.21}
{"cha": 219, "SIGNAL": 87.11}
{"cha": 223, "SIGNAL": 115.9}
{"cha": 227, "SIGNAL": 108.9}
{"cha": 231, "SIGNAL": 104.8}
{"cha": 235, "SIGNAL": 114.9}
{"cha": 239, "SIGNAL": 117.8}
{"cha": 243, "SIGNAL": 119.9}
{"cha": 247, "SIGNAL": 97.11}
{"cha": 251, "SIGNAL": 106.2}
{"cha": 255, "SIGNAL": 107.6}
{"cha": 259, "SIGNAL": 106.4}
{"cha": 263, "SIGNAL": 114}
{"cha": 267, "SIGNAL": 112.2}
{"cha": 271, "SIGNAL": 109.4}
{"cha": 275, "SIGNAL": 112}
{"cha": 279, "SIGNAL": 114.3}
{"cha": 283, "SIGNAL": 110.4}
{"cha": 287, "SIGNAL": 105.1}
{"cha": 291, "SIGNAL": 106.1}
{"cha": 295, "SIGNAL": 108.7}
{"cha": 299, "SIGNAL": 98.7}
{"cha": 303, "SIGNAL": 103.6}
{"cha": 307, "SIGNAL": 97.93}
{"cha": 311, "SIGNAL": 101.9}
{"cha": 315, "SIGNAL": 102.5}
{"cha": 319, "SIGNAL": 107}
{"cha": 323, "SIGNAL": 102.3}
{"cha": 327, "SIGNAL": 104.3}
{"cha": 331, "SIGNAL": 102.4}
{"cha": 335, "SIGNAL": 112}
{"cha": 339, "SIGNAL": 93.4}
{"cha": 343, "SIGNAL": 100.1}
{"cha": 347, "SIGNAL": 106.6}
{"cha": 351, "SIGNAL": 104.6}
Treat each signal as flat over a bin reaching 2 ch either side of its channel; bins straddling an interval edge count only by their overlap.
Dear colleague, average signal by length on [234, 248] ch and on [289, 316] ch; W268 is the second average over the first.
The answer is 0.9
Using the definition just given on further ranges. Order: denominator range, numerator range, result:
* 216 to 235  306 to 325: 0.98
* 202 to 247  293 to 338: 0.97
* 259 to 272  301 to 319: 0.92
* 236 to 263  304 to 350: 0.94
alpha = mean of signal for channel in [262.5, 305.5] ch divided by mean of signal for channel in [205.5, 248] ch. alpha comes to 1.0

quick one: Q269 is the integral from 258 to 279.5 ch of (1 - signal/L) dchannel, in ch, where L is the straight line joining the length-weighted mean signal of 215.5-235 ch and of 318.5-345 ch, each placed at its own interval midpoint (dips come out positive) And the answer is -1.7 ch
